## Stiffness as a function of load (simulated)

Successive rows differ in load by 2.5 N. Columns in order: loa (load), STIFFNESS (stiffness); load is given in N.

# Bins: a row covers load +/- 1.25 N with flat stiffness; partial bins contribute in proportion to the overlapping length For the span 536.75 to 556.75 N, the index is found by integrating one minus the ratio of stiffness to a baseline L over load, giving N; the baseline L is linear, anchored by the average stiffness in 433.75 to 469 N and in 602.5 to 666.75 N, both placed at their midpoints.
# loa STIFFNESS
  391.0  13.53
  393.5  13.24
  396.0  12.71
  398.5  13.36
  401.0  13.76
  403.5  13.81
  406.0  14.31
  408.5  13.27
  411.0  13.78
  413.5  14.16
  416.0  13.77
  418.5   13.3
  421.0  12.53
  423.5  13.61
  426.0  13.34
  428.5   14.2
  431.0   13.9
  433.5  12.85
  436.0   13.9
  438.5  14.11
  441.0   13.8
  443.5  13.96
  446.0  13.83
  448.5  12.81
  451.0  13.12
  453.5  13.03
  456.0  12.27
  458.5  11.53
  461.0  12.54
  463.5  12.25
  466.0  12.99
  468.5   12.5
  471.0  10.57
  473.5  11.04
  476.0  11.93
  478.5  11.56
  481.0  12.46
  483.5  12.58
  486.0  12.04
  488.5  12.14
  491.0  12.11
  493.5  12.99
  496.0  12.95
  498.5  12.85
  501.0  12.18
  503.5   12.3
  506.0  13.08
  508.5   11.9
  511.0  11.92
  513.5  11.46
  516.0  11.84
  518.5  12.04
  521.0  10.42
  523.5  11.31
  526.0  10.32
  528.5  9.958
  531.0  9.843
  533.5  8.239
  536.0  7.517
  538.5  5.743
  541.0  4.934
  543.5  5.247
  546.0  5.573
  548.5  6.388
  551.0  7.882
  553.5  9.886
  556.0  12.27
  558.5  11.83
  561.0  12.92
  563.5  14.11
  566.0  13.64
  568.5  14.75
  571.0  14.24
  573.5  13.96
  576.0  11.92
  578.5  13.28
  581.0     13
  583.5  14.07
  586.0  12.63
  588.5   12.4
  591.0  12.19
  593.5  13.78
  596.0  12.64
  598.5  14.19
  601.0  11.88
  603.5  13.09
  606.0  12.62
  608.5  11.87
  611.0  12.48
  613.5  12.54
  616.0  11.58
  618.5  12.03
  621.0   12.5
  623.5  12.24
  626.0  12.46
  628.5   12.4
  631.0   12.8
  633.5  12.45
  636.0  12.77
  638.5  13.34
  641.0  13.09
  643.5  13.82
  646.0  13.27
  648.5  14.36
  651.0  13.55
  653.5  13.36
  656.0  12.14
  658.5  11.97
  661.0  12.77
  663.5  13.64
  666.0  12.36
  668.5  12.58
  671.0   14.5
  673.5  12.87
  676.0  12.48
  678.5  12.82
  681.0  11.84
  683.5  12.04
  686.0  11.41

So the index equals 9.0 N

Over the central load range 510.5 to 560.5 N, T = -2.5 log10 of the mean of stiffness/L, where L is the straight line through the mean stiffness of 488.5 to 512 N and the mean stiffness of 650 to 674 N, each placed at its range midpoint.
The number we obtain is 0.333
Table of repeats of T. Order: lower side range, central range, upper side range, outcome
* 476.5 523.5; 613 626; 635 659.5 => 0.07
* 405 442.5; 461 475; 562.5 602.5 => 0.14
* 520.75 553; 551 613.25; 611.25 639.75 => -0.25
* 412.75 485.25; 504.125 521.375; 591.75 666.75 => 0.08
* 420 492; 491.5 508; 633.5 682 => 0.01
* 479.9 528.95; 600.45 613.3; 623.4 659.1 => 0.03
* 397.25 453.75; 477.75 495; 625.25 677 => 0.10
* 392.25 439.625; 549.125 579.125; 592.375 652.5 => 0.05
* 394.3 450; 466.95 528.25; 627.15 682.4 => 0.13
